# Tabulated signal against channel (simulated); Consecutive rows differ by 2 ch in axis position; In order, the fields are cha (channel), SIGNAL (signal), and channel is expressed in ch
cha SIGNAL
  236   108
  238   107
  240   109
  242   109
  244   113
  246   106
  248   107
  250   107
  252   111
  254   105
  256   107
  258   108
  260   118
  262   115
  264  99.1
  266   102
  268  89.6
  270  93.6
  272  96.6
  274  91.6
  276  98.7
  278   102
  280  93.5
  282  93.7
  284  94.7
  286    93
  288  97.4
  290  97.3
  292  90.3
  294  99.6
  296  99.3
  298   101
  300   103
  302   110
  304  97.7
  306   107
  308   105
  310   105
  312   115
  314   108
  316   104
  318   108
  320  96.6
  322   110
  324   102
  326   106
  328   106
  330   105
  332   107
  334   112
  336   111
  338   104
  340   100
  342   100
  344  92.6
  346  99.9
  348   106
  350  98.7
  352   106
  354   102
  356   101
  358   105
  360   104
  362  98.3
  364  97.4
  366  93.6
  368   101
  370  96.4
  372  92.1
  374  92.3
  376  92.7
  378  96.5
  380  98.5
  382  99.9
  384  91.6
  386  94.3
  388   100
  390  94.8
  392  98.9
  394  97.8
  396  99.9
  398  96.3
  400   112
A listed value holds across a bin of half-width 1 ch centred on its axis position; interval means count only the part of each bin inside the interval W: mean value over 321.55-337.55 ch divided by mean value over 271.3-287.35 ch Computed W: 1.12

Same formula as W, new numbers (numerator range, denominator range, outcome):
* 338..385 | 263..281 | 1.02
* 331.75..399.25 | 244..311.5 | 0.98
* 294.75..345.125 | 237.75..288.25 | 1.02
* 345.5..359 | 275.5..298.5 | 1.06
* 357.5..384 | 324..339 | 0.91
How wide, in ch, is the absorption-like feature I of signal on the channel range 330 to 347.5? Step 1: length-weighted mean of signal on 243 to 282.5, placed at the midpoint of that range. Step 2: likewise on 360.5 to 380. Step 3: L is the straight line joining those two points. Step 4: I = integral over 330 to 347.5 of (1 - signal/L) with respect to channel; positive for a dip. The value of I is -0.97 ch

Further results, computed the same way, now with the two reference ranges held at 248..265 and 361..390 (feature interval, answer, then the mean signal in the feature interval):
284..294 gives 1.0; 95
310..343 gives -1.5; 106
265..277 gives 1.3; 95.3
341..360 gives -0.5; 101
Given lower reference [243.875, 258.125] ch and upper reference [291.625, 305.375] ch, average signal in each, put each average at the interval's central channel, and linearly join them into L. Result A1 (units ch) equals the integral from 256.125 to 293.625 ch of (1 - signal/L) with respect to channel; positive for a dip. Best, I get 1.97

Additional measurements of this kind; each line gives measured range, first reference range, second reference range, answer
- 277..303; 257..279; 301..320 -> 1.4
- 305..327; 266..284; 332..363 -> -1.4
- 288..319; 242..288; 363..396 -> -0.9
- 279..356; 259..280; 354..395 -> -2.6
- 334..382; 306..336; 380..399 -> 0.8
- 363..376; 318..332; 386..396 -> 0.6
